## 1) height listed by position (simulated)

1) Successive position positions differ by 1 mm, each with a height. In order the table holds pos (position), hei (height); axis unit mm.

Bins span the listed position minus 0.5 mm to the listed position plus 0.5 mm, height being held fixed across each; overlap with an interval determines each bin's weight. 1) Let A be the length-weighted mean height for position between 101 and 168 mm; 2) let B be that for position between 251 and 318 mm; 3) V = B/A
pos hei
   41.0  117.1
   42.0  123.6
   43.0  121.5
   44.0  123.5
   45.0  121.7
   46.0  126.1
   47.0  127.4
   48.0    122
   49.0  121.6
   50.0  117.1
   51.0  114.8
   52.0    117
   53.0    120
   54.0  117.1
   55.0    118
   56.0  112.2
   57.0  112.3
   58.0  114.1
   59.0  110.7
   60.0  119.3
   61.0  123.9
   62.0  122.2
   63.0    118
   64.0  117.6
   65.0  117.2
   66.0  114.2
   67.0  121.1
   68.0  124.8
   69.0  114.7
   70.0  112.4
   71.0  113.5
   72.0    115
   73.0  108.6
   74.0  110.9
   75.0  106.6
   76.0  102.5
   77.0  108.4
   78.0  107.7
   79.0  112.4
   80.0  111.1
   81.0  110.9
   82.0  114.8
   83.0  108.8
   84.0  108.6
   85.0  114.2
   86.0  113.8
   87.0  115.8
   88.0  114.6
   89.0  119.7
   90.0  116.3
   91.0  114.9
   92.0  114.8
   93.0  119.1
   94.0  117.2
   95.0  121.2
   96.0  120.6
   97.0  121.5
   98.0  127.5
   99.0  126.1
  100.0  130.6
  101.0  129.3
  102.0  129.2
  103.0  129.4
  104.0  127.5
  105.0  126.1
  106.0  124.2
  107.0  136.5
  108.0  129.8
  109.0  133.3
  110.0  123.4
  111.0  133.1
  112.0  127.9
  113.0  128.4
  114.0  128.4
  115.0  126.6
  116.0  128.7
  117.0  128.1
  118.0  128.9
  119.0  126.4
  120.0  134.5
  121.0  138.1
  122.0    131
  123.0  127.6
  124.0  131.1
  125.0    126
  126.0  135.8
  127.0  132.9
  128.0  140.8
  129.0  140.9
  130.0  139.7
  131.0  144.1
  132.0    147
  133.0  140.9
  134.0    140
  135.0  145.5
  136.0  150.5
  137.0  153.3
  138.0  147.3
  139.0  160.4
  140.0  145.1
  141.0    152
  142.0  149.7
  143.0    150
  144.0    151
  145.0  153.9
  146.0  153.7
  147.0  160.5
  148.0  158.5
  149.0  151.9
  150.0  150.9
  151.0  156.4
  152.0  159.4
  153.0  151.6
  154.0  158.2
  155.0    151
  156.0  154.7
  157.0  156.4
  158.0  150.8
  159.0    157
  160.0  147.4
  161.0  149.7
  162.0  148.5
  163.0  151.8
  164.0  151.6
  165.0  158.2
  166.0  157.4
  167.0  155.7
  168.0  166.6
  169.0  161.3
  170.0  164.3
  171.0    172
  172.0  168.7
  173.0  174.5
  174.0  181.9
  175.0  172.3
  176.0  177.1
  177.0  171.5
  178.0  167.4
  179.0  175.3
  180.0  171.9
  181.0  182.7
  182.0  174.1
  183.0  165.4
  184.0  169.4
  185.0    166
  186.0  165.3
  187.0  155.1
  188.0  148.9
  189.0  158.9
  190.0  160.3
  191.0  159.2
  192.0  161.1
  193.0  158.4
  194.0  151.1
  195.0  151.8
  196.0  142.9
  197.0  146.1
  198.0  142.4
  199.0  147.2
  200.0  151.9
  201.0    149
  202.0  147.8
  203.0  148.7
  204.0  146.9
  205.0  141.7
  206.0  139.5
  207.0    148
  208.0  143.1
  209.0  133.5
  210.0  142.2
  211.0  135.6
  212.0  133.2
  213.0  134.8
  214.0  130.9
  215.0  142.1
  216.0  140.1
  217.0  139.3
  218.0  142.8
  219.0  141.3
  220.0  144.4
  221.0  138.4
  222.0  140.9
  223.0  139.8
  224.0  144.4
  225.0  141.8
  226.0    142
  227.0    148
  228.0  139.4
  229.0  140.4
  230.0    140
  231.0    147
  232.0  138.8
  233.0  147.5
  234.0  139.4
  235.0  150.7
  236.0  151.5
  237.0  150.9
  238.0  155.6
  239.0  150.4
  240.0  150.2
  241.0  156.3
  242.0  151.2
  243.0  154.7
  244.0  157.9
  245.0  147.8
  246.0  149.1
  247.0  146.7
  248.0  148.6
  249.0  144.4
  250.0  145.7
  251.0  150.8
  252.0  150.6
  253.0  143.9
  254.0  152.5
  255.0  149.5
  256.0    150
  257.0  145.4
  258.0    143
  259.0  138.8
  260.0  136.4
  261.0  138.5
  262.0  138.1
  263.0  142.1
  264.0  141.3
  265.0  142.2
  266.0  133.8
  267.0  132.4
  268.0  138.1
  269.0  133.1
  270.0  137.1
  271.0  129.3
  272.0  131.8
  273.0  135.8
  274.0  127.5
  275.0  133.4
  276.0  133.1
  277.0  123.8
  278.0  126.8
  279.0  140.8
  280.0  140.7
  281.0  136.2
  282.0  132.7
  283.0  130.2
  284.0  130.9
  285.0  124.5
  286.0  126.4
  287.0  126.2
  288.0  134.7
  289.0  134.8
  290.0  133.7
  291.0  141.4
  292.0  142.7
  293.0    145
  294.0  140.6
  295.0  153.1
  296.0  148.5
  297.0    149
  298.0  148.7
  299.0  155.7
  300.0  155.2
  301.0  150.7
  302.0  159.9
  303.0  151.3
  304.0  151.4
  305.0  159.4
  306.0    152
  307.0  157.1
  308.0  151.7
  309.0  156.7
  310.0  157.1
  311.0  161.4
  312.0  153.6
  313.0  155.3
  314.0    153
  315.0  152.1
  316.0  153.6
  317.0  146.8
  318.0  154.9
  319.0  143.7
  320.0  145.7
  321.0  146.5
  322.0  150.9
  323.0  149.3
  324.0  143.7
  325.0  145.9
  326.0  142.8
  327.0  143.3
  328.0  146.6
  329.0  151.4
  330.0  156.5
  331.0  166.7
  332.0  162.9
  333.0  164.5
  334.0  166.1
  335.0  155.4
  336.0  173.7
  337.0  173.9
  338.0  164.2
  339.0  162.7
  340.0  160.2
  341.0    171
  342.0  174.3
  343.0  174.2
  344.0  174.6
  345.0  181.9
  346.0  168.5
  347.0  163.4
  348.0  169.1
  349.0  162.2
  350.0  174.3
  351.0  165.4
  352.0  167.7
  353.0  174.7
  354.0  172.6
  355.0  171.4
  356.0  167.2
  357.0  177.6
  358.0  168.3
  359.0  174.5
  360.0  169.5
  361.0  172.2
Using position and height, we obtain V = 1.0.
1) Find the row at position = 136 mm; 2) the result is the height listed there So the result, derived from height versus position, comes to 150.5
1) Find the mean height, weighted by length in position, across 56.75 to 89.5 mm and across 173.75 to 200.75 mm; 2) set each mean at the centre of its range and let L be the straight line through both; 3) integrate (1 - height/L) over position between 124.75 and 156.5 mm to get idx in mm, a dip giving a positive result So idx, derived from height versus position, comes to -1.4 mm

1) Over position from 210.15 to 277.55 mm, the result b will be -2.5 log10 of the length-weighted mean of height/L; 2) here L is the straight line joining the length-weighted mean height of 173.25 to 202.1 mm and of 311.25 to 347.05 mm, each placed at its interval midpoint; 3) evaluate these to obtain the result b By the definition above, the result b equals 0.128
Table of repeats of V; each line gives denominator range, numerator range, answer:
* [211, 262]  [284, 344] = 1.05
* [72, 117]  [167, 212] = 1.31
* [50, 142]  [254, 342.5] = 1.18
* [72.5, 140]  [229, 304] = 1.13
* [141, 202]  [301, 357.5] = 1.01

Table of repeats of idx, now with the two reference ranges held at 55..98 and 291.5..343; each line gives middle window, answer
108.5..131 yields -1.8 mm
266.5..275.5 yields 0.8 mm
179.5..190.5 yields -2.7 mm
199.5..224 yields -0.8 mm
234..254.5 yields -1.1 mm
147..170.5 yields -4.9 mm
